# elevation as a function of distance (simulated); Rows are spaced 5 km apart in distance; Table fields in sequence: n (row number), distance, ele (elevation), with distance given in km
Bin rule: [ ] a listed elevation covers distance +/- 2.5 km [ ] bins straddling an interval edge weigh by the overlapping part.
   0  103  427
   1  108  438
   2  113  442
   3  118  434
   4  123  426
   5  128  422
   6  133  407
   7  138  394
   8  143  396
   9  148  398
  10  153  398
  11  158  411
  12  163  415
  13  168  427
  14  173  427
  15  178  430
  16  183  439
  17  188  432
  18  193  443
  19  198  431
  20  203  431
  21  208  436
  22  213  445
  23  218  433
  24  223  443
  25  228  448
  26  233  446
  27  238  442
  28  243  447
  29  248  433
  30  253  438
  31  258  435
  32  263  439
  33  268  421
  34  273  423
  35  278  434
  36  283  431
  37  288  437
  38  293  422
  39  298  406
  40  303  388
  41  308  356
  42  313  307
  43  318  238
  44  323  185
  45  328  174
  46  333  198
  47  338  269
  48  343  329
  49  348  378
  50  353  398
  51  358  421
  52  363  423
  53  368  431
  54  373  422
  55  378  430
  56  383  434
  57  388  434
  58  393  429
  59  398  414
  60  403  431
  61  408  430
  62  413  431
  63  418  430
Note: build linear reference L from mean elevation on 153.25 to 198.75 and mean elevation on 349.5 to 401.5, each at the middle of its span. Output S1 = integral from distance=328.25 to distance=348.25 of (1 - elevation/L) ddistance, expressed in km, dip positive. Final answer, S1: 7.2 km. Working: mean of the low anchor 427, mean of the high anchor 423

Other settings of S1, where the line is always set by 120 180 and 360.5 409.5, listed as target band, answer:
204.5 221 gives -0.8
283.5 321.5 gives 5.3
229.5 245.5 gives -1.0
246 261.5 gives -0.6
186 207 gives -1.0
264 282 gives -0.3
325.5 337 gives 6.2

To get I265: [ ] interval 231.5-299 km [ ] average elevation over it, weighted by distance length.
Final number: 433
